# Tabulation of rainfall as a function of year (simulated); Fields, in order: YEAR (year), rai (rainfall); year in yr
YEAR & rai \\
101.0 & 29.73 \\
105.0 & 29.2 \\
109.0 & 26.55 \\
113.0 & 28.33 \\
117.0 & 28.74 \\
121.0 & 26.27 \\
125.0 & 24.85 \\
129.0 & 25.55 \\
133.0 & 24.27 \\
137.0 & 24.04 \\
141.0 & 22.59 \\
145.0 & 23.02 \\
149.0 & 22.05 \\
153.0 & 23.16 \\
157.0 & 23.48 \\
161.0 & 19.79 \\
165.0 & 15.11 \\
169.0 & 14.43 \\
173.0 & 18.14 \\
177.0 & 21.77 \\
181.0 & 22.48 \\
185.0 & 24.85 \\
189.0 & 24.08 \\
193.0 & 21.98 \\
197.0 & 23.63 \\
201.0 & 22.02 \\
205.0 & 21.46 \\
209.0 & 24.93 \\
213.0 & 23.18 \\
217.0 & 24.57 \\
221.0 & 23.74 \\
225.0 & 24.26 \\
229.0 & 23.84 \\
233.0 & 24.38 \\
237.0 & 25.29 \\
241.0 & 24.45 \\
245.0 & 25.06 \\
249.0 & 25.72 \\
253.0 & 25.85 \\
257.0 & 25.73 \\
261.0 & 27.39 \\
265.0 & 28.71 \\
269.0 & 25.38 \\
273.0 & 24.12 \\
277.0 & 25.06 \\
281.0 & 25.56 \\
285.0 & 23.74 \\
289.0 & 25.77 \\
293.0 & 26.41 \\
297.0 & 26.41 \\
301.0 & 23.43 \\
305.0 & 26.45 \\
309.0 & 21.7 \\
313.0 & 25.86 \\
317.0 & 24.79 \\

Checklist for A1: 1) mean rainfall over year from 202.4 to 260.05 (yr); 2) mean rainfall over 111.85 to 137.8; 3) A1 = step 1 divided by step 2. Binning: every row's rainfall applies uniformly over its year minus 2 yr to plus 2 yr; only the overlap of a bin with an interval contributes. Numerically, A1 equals 0.94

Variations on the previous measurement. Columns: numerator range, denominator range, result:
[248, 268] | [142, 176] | 1.33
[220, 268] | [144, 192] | 1.21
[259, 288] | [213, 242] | 1.06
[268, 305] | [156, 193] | 1.23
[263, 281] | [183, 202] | 1.10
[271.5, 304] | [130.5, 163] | 1.10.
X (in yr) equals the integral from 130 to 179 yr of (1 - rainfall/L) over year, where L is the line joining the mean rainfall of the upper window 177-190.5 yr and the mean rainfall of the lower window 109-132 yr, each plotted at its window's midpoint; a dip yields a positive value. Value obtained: 7.7 yr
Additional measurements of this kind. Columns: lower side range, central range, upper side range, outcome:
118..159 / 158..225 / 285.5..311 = 7.20 yr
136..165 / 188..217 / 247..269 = 1.33 yr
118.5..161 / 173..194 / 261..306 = 1.49 yr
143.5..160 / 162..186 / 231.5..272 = 4.29 yr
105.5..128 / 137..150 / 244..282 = 1.94 yr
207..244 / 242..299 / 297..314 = -3.10 yr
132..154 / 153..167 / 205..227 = 1.99 yr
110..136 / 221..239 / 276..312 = 0.77 yr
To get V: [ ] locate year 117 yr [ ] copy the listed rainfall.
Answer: 28.74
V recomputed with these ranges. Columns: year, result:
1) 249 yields 25.72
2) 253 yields 25.85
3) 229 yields 23.84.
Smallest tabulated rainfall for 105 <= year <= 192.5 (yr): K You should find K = 14.43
